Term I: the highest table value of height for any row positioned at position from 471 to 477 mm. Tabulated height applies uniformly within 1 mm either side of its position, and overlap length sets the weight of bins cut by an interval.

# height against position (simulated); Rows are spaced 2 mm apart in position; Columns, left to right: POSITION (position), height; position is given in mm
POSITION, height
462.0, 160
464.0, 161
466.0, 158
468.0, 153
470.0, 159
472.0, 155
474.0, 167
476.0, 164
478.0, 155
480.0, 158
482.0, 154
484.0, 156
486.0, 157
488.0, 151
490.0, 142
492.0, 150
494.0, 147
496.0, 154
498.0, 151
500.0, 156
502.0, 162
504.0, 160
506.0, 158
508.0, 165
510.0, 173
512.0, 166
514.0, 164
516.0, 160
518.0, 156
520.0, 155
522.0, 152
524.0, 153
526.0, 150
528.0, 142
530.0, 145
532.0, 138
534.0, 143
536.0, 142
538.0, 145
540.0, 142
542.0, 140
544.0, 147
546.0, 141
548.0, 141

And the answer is 167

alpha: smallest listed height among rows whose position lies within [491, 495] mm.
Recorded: 147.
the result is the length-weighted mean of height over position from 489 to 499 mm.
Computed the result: 149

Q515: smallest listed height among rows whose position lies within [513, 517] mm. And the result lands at 160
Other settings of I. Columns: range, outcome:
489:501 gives 156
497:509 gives 165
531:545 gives 147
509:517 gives 173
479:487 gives 158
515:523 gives 160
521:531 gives 153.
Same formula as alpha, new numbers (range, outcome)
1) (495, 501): 151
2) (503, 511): 158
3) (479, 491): 142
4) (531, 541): 138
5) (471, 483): 154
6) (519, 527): 150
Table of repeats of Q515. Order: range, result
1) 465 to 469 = 153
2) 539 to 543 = 140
